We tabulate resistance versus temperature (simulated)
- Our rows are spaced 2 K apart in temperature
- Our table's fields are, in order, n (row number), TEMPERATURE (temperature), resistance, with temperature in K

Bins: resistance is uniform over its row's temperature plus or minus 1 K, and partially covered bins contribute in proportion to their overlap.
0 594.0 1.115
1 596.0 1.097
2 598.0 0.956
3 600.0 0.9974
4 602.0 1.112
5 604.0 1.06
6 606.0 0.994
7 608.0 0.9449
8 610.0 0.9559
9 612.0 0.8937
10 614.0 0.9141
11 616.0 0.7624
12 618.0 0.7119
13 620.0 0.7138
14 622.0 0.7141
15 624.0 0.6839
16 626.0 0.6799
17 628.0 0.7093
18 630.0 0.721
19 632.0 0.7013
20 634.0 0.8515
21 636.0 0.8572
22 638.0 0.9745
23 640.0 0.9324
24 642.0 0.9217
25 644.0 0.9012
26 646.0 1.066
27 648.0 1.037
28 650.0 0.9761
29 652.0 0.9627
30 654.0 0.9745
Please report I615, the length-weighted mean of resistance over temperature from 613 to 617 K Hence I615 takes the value 0.838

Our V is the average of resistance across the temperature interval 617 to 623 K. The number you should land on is 0.713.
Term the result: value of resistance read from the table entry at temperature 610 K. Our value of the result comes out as 0.9559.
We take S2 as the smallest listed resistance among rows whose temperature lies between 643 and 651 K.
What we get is 0.9012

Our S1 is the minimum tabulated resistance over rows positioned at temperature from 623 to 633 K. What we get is 0.6799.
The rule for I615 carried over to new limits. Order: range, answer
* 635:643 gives 0.921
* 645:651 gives 1.03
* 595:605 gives 1.04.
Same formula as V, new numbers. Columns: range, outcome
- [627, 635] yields 0.746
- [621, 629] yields 0.697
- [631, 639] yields 0.846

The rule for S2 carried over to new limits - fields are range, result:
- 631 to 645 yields 0.7013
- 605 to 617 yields 0.7624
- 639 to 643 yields 0.9217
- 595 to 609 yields 0.9449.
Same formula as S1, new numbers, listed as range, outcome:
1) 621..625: 0.6839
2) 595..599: 0.956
